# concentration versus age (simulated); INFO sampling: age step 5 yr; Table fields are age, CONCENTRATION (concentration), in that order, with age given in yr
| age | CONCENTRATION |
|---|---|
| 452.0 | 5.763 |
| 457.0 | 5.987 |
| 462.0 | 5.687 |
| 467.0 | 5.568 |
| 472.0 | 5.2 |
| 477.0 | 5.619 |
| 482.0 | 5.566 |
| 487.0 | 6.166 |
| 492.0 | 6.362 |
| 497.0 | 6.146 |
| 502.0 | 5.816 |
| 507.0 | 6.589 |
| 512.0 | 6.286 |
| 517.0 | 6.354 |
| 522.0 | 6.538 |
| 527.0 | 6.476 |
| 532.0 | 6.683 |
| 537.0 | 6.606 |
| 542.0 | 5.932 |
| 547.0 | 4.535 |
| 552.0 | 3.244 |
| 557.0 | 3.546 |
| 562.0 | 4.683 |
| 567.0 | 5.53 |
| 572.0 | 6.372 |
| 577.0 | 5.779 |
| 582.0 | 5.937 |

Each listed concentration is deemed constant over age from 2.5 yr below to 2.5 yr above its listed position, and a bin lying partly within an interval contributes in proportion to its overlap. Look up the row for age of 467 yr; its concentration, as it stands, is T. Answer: 5.568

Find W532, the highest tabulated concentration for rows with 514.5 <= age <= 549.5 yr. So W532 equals 6.683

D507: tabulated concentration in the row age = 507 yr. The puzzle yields 6.589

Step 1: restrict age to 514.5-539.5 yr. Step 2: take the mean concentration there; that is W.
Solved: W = 6.53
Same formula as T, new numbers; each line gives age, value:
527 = 6.476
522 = 6.538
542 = 5.932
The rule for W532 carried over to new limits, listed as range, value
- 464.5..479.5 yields 5.619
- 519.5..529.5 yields 6.538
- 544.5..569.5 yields 5.53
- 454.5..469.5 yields 5.987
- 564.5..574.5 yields 6.372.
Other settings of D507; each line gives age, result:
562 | 4.683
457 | 5.987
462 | 5.687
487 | 6.166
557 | 3.546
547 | 4.535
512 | 6.286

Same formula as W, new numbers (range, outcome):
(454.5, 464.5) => 5.84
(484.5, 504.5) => 6.12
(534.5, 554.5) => 5.08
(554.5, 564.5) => 4.11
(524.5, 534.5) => 6.58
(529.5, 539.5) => 6.64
